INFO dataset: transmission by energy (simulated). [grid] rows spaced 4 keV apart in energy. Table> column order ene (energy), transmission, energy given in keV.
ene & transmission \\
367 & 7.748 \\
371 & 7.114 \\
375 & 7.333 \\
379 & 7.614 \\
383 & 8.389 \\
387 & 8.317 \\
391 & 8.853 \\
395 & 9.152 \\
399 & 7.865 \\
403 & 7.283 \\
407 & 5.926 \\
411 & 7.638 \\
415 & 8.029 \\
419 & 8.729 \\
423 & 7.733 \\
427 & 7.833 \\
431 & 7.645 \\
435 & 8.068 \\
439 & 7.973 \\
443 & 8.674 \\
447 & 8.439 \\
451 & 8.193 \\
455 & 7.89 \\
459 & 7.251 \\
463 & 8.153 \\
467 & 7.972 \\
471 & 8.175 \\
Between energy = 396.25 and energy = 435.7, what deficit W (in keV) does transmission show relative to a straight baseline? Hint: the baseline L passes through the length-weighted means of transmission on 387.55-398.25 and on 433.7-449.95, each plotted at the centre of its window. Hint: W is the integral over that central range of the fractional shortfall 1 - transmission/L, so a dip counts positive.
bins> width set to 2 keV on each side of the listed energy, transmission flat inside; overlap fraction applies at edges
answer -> 3.9 keV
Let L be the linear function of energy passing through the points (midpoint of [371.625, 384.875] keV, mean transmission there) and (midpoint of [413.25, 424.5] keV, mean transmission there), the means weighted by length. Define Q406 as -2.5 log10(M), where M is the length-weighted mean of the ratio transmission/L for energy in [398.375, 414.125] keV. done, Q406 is 0.12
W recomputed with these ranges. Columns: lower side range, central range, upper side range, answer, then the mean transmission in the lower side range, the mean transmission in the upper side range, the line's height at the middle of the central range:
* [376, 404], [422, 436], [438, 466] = 0.6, 8.21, 8.08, 8.13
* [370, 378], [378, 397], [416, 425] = -2.4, 7.29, 8.21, 7.55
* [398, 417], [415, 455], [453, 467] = -2.9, 7.32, 7.79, 7.57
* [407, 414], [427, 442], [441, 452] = 0.2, 7.2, 8.46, 8.04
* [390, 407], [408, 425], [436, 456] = 0.4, 7.98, 8.24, 8.08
